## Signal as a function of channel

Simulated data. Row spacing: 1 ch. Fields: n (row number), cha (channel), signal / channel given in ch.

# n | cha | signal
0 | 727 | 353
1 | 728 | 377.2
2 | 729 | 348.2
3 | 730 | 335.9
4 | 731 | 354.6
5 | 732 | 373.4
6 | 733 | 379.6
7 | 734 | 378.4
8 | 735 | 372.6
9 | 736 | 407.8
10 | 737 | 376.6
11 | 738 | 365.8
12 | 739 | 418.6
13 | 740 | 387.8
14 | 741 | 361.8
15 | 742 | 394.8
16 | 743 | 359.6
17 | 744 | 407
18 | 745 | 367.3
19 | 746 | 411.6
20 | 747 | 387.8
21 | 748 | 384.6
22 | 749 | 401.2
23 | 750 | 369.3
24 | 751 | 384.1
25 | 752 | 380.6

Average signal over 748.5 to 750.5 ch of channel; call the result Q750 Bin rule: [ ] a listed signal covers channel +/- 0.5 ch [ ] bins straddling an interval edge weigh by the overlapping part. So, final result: 385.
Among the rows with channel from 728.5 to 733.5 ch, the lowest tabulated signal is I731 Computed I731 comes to 335.9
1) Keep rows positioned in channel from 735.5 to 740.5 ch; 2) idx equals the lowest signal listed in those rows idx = 365.8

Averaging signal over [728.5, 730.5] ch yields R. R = 342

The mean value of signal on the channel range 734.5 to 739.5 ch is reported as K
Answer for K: 388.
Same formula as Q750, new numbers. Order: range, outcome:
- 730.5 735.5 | 372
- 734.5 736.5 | 390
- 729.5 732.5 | 355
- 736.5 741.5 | 382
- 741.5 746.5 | 388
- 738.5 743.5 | 385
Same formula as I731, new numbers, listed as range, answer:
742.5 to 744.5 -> 359.6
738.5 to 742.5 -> 361.8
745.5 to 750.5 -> 369.3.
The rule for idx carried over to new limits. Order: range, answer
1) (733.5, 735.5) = 372.6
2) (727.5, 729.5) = 348.2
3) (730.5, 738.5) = 354.6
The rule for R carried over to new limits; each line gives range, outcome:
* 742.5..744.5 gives 383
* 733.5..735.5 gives 376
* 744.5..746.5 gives 389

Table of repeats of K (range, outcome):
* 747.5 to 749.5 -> 393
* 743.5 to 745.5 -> 387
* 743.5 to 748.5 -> 392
